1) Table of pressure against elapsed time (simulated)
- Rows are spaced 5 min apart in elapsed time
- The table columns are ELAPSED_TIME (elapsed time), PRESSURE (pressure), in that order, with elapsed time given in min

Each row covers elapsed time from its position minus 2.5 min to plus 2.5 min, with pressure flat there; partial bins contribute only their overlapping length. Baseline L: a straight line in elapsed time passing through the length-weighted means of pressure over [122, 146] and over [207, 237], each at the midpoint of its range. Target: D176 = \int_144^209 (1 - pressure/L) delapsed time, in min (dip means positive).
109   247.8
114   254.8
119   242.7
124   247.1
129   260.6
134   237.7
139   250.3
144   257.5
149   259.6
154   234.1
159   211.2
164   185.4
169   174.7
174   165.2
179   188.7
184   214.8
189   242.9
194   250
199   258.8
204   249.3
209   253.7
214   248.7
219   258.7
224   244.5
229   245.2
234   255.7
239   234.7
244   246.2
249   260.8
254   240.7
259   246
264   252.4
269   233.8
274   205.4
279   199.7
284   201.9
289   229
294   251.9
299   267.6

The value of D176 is 7.3 min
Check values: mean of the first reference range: 251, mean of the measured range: 222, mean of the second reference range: 251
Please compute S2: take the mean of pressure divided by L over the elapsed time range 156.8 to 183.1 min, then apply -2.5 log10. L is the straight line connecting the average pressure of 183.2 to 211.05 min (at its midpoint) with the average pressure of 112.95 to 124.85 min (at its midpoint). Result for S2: 0.30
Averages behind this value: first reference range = 248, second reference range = 247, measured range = 187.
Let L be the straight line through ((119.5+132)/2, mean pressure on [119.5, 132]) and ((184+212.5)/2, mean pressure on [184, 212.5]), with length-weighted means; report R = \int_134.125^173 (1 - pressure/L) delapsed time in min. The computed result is 4.2 min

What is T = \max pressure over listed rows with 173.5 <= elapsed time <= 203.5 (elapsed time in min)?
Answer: 258.8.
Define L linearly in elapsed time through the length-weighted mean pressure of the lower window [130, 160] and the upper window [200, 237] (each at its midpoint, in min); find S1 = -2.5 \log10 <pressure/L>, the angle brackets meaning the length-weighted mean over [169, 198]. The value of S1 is 0.172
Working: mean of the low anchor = 244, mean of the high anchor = 251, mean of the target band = 211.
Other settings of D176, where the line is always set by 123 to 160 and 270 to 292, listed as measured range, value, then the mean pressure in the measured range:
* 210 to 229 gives -2.0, 250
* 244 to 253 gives -1.4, 253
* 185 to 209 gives -1.7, 248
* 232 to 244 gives -1.2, 245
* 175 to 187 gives 1.9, 199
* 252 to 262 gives -1.2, 244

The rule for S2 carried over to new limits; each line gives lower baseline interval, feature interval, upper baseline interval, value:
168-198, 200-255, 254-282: -0.14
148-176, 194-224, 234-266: -0.12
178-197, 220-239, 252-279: -0.08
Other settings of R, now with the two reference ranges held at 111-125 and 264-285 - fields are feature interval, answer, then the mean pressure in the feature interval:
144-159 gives -0.1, 243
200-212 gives -1.2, 252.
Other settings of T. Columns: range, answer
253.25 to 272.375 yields 252.4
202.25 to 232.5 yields 258.7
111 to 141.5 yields 260.6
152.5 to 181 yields 234.1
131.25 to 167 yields 259.6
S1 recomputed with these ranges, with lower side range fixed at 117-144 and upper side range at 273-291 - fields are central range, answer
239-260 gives -0.139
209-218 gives -0.113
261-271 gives -0.146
